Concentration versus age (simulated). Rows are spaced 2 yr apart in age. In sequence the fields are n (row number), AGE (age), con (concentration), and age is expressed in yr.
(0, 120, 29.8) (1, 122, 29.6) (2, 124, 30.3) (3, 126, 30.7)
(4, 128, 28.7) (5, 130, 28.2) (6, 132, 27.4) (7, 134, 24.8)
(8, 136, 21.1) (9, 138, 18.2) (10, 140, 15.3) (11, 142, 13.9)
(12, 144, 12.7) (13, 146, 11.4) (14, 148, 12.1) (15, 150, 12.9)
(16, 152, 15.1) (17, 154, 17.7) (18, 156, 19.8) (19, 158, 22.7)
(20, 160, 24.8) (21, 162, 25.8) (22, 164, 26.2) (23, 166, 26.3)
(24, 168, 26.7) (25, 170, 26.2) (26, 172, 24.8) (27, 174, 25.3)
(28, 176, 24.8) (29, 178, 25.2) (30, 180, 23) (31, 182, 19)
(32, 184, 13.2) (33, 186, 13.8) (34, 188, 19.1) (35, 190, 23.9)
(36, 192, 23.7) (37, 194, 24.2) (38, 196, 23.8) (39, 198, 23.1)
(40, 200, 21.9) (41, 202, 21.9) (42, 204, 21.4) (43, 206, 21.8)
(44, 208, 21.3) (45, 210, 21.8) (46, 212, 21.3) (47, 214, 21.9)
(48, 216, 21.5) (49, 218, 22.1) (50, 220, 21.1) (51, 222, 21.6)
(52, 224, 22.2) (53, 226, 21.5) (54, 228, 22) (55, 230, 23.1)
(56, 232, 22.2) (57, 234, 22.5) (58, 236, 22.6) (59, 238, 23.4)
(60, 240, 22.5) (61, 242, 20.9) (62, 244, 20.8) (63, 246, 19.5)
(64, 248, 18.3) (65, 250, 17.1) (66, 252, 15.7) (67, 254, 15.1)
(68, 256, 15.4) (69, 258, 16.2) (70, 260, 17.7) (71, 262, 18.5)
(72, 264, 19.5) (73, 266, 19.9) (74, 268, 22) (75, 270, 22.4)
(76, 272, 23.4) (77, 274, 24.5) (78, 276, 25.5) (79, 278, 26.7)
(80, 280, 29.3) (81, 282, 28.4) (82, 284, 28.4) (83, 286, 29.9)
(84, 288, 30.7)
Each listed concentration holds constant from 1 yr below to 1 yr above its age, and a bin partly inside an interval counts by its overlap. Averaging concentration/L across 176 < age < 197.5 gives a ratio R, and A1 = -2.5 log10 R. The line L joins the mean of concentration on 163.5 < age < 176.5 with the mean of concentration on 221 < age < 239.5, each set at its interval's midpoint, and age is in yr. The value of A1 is 0.17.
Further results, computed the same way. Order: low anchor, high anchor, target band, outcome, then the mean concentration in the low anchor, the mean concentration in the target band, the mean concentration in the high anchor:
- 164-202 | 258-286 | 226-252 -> 0.11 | 22.7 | 21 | 23.5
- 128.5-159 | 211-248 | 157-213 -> -0.14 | 18.4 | 22.8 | 21.7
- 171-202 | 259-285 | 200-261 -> 0.11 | 21.9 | 20.6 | 23.6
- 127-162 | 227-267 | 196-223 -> -0.12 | 19.4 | 21.8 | 19.6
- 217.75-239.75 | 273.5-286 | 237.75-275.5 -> 0.27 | 22.2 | 19.6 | 27.5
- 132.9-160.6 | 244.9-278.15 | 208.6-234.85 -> -0.16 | 17.2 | 21.9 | 19.7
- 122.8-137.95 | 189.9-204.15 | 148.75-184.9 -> 0.12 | 26.8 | 22.1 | 23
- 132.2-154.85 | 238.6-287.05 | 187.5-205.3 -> -0.21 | 16.3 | 22.6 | 21.6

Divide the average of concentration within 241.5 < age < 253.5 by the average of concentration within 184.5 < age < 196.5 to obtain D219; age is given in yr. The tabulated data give 0.9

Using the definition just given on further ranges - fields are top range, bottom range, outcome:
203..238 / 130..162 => 1.18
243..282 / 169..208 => 0.93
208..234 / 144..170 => 1.09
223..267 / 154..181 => 0.81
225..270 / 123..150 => 0.95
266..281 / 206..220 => 1.13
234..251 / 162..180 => 0.81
